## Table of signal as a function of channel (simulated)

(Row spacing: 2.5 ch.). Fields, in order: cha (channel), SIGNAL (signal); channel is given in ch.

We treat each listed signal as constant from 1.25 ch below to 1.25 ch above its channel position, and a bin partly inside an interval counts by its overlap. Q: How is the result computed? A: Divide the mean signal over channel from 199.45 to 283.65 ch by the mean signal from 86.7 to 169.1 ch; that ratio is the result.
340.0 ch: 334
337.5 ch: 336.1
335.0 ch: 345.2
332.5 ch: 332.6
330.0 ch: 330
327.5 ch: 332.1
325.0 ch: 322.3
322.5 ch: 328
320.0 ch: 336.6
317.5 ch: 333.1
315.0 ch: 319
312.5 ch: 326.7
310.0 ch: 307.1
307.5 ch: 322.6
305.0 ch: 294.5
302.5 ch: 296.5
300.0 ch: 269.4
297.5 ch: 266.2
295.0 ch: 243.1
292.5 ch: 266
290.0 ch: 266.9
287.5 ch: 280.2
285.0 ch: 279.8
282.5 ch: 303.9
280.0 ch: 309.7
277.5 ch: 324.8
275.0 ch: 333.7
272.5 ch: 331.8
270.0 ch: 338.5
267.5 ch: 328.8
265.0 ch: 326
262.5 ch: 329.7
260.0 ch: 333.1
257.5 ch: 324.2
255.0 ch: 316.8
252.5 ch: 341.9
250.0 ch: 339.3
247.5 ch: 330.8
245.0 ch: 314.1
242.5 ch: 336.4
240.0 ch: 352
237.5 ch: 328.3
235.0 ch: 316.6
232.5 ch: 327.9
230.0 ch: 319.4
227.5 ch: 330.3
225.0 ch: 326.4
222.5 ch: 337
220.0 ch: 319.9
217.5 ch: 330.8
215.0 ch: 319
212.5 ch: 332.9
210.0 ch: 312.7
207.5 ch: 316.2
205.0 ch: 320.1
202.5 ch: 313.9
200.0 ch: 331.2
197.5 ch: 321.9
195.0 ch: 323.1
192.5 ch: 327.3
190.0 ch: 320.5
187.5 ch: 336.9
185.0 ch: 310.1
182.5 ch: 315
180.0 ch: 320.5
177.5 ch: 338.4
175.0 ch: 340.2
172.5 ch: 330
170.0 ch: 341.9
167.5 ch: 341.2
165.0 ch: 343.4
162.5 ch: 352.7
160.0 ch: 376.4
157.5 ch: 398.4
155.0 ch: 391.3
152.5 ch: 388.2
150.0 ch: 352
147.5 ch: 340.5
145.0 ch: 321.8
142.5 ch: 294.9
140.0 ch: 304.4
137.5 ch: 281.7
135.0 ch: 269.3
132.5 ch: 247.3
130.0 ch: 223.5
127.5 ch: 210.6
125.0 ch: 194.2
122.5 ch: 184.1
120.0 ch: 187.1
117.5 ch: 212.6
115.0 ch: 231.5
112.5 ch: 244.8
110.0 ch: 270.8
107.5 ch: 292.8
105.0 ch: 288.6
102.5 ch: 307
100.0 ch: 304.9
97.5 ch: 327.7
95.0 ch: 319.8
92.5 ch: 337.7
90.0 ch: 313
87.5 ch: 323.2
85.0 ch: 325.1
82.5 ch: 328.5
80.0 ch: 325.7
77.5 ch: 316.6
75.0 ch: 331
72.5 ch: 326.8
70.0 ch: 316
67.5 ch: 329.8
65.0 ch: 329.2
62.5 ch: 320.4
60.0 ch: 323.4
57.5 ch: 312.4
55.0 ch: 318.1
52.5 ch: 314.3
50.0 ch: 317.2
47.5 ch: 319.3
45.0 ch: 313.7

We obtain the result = 1.1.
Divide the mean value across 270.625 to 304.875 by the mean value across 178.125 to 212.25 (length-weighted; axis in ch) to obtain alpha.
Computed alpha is 0.91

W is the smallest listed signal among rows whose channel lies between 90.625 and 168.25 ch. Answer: 184.1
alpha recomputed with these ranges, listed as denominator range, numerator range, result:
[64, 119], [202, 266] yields 1.08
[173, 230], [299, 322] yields 0.96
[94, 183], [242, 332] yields 1.05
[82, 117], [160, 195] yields 1.12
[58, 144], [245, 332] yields 1.09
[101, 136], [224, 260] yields 1.37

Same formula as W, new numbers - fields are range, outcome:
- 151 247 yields 310.1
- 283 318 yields 243.1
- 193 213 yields 312.7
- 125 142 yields 194.2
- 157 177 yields 330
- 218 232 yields 319.4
